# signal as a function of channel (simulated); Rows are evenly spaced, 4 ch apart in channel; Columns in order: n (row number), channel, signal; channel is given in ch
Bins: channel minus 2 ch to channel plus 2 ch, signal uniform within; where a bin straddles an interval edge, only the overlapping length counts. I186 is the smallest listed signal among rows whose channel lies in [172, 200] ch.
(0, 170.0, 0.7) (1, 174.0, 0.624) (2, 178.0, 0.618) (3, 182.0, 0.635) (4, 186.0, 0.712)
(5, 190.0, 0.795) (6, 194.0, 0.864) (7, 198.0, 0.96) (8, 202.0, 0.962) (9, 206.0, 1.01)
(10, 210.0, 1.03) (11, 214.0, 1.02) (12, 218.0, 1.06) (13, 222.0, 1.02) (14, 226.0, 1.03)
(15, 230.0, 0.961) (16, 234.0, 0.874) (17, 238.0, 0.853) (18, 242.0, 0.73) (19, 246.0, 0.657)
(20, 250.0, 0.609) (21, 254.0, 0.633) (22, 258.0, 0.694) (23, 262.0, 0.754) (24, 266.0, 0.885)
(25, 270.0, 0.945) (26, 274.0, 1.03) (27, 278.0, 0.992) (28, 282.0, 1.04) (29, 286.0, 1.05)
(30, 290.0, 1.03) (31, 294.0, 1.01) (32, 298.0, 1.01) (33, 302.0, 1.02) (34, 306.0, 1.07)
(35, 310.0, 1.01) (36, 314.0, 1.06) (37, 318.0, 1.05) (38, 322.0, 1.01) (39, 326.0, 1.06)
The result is 0.618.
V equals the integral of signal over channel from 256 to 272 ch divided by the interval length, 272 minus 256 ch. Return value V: 0.82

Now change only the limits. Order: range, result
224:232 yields 0.996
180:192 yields 0.714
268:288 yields 1.01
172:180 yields 0.621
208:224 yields 1.03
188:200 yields 0.873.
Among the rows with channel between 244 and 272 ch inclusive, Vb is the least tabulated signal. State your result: 0.609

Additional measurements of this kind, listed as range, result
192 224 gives 0.864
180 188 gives 0.635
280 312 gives 1.01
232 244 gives 0.73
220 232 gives 0.961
